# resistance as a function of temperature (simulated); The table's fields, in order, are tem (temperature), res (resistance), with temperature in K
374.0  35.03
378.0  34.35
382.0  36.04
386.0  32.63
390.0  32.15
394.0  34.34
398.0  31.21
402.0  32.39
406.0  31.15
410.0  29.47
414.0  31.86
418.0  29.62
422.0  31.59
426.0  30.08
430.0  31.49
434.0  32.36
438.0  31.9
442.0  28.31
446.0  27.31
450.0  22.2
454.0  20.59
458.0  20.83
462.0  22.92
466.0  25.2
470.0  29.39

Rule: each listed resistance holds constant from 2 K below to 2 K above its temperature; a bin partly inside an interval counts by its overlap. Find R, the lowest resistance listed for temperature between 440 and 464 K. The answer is 20.59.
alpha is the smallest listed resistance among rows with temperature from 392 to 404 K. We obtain 31.21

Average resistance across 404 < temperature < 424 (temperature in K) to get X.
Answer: 30.7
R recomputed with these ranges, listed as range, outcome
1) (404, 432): 29.47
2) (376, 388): 32.63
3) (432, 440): 31.9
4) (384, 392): 32.15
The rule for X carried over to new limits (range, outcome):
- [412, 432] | 30.9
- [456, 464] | 21.9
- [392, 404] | 32.6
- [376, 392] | 33.8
